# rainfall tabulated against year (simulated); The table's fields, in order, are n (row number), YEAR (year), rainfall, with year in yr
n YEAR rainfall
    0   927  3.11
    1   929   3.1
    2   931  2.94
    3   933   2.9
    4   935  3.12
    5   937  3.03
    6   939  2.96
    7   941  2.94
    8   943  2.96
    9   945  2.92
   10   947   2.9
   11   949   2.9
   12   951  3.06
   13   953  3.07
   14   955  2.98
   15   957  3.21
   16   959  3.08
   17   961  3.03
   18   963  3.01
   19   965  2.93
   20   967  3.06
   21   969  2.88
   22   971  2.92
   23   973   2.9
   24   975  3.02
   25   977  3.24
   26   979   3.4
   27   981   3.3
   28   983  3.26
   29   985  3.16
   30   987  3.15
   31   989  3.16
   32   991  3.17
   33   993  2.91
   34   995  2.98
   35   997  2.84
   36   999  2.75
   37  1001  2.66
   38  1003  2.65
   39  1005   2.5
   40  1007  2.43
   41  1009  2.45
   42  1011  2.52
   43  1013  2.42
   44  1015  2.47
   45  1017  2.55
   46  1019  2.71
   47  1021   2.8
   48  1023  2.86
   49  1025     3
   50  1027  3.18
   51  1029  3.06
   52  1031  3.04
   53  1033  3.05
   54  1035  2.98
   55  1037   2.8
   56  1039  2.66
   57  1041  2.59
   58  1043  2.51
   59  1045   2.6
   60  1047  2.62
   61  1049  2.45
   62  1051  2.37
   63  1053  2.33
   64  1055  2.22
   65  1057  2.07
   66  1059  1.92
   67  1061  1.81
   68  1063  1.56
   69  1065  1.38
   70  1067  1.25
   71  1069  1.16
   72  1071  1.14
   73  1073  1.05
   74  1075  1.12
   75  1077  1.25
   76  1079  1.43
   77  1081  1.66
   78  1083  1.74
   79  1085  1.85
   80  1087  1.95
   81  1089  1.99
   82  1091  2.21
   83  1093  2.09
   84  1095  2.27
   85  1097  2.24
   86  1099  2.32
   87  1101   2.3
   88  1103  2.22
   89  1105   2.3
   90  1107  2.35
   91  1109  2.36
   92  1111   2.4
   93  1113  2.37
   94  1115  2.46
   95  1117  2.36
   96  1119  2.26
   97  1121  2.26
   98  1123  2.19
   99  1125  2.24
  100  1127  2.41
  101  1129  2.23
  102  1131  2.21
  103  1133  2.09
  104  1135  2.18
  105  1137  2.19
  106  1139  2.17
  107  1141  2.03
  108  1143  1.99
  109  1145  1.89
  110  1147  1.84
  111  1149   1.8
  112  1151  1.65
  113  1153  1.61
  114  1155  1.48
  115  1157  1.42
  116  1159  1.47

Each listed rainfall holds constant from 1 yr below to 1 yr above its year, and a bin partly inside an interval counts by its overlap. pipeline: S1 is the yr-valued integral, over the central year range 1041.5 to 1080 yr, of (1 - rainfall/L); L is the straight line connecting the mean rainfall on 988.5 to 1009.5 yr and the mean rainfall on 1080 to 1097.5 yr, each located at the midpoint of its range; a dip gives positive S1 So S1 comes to 7.6 yr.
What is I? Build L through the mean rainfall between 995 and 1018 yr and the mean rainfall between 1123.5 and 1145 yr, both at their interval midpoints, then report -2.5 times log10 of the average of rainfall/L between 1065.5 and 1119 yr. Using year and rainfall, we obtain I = 0.19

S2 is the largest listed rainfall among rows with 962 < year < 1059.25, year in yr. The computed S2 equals 3.4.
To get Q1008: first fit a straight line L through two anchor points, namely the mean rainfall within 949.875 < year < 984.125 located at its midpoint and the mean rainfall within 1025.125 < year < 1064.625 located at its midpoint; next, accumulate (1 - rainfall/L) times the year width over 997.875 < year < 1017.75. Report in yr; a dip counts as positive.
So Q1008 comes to 1.7 yr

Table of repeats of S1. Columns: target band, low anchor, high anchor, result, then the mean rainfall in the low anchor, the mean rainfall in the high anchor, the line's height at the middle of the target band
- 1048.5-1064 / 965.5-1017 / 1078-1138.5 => 2.6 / 2.88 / 2.17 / 2.49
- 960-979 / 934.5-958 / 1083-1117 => -0.9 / 3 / 2.22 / 2.88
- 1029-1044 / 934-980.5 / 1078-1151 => -1.4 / 3.03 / 2.13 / 2.57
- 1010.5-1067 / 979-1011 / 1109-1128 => 4.3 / 2.9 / 2.33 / 2.7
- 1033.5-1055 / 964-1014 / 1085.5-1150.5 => 0.1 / 2.91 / 2.19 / 2.6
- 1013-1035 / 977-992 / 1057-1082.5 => -4.4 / 3.23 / 1.43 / 2.39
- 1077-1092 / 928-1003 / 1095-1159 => 3.5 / 3.02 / 2.12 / 2.35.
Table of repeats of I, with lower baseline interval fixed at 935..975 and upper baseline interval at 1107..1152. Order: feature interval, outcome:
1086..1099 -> 0.097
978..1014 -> -0.027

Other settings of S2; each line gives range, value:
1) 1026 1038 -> 3.18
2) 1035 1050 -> 2.98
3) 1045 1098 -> 2.62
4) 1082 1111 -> 2.4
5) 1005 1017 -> 2.55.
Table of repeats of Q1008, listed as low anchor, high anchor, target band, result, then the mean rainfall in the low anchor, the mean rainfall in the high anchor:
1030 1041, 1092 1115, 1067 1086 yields 8.7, 2.88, 2.3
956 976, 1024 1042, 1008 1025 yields 1.9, 3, 2.93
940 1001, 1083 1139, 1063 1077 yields 7.1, 3.03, 2.22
